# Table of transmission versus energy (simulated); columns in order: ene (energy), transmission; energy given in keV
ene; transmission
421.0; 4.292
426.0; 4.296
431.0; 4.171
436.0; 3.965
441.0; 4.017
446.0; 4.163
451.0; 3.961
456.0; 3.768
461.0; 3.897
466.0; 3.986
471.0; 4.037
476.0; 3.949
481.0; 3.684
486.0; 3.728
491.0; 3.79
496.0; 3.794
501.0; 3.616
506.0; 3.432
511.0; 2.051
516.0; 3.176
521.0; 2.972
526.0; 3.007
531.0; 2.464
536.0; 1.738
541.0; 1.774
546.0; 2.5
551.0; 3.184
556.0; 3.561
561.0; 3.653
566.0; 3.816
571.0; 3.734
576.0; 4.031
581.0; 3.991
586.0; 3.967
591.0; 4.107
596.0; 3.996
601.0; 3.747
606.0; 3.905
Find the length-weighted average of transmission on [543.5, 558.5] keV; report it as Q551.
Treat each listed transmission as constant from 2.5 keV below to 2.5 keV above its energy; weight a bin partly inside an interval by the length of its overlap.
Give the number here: 3.08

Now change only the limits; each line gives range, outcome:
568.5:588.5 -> 3.93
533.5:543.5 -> 1.76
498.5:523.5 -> 3.05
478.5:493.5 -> 3.73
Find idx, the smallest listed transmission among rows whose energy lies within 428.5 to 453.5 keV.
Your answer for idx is 3.961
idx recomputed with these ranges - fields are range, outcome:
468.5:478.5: 3.949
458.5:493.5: 3.684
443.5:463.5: 3.768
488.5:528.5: 2.051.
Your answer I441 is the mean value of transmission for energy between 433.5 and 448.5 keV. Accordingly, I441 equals 4.05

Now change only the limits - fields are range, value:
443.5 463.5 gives 3.95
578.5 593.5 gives 4.02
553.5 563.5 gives 3.61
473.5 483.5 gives 3.82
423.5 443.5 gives 4.11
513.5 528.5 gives 3.05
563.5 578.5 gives 3.86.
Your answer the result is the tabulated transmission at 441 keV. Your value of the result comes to 4.017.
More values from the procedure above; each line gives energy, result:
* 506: 3.432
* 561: 3.653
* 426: 4.296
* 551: 3.184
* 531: 2.464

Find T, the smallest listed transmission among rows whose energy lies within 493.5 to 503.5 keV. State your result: 3.616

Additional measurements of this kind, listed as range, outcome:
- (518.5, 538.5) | 1.738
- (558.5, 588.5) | 3.653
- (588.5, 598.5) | 3.996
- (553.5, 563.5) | 3.561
